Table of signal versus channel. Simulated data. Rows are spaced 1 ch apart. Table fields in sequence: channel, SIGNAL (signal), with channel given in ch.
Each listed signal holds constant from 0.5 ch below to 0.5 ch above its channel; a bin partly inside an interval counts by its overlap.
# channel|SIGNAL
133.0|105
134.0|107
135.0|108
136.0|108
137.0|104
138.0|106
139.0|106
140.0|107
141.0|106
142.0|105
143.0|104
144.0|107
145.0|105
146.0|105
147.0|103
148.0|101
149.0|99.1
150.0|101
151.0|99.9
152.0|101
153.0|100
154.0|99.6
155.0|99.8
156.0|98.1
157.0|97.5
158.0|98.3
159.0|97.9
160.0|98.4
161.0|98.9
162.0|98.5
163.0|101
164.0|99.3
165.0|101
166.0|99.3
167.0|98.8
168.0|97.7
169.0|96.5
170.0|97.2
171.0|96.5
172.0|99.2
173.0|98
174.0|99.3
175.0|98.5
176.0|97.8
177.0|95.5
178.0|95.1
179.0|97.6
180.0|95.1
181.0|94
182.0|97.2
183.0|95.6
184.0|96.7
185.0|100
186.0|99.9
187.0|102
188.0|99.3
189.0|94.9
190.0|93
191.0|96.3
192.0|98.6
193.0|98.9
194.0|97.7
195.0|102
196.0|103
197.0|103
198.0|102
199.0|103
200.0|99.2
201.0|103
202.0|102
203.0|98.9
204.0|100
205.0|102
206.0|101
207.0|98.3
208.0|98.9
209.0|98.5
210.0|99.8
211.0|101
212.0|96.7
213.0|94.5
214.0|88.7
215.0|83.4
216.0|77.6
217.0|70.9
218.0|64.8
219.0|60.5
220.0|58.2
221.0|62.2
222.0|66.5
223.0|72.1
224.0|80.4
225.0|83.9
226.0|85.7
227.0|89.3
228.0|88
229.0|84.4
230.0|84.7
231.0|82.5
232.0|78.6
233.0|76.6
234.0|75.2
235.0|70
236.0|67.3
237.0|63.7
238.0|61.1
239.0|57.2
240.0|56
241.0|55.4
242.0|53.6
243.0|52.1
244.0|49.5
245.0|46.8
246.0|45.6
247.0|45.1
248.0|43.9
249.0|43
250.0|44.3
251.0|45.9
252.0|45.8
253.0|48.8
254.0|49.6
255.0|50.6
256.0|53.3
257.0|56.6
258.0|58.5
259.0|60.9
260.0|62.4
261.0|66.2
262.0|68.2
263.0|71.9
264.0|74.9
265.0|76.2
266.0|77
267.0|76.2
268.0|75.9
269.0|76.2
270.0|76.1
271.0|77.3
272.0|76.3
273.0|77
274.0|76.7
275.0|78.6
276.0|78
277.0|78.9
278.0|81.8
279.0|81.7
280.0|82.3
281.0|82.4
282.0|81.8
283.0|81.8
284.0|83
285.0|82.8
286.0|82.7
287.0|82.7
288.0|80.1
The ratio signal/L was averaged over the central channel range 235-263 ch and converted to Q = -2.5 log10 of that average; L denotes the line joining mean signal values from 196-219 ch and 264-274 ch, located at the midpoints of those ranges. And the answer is 0.45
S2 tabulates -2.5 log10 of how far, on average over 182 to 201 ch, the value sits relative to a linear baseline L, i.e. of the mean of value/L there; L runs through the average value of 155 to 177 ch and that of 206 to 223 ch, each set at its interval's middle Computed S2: -0.10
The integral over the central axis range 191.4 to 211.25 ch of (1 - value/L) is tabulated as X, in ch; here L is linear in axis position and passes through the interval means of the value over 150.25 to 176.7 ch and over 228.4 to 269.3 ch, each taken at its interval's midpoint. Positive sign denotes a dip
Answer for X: -4.4 ch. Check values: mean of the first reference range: 98.8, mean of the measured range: 101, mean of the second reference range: 61.7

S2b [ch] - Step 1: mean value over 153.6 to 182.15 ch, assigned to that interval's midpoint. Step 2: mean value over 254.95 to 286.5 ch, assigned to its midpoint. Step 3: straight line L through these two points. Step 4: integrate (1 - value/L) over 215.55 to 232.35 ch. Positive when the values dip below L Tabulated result 1.8 ch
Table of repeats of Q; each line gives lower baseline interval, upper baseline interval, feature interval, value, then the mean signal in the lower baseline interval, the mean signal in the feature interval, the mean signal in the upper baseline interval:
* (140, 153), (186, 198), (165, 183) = 0.04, 103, 97.3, 99.1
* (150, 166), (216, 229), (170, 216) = -0.15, 99.3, 97.9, 74.1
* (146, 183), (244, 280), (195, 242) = -0.05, 98.6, 83.6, 64.2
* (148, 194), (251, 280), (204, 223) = 0.01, 98.2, 84.7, 68.8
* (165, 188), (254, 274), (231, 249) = 0.29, 97.7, 58.9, 68.7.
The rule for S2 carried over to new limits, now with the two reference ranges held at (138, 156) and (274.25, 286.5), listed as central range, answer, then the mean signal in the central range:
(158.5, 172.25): 0.01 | 98.6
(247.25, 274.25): 0.31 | 63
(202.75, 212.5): -0.07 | 99.5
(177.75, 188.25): -0.01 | 97.5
